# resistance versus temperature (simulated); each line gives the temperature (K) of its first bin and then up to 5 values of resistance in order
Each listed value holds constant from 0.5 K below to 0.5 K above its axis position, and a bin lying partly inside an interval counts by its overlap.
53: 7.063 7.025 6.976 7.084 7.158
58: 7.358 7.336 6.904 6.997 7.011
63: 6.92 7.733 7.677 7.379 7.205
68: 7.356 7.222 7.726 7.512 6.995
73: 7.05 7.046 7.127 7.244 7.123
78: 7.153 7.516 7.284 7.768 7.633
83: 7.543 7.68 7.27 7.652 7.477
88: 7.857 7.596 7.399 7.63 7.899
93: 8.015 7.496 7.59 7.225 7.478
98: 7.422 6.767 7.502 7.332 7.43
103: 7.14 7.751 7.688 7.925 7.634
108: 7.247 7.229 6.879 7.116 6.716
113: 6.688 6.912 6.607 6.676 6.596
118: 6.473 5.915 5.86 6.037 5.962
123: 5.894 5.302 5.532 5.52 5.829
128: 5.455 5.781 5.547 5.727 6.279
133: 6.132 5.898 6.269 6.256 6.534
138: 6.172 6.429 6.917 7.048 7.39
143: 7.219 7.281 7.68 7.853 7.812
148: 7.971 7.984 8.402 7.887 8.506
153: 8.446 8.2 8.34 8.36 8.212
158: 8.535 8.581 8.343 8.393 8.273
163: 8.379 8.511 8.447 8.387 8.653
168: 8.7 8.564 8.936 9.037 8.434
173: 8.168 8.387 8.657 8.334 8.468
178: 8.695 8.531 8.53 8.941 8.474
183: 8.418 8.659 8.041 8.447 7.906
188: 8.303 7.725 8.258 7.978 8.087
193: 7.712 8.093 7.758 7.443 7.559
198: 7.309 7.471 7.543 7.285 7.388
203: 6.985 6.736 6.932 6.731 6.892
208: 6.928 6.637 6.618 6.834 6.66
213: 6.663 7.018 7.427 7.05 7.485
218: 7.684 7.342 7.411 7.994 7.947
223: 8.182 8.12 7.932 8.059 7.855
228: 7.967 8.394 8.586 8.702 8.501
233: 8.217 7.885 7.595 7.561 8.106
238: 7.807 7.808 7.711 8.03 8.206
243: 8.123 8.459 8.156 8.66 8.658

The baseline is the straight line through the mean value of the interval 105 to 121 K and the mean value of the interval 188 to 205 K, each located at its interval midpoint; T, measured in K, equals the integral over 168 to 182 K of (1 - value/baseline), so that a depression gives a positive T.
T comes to -2.3 K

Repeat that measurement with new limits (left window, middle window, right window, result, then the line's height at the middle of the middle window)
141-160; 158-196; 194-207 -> -3.72 K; 7.63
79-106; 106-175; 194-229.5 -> 1.84 K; 7.47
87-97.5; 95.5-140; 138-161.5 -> 6.65 K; 7.72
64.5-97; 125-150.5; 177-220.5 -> 2.89 K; 7.52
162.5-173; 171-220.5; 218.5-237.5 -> 3.69 K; 8.32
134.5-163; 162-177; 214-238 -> -1.51 K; 7.75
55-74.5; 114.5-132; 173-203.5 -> 3.87 K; 7.62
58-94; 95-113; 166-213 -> 0.49 K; 7.52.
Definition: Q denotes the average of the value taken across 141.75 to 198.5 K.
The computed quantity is 8.22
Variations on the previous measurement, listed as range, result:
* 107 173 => 7.23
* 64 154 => 7.07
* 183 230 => 7.57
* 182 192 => 8.2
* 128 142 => 6.24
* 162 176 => 8.54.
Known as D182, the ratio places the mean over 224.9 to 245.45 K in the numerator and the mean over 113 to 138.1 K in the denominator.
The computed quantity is 1.33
